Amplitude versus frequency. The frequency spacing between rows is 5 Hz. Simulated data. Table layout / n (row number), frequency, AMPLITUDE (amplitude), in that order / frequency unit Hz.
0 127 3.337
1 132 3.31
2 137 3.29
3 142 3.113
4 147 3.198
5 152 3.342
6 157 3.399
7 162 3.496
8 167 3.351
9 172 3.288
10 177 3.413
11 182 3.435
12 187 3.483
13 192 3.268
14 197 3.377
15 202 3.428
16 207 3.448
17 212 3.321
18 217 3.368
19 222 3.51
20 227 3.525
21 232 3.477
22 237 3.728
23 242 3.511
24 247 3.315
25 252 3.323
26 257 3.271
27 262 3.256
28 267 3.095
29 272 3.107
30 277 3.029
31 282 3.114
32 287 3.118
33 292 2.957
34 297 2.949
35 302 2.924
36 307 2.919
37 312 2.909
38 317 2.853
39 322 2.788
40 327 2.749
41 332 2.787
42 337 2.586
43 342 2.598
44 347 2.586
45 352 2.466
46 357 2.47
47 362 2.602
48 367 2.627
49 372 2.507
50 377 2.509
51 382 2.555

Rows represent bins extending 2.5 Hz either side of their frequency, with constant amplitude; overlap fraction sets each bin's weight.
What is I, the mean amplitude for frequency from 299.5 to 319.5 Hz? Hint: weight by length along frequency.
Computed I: 2.9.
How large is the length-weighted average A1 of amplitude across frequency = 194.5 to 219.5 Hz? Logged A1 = 3.39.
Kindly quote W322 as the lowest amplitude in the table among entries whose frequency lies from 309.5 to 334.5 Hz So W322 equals 2.749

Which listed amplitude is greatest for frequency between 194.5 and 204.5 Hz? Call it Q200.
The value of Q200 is 3.428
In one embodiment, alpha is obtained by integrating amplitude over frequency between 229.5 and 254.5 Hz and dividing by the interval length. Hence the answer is 3.47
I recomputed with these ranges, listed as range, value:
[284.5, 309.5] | 2.97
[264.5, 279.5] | 3.08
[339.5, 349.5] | 2.59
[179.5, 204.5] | 3.4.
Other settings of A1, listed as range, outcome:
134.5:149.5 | 3.2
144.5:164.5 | 3.36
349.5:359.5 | 2.47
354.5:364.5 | 2.54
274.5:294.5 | 3.05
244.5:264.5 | 3.29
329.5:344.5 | 2.66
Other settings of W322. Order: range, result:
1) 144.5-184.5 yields 3.198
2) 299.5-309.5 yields 2.919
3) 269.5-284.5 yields 3.029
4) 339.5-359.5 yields 2.466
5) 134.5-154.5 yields 3.113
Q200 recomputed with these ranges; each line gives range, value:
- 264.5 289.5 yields 3.118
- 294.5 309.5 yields 2.949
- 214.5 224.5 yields 3.51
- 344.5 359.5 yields 2.586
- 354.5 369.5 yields 2.627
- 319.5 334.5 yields 2.788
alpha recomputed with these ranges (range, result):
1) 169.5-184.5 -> 3.38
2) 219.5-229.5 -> 3.52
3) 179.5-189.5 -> 3.46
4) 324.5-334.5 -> 2.77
